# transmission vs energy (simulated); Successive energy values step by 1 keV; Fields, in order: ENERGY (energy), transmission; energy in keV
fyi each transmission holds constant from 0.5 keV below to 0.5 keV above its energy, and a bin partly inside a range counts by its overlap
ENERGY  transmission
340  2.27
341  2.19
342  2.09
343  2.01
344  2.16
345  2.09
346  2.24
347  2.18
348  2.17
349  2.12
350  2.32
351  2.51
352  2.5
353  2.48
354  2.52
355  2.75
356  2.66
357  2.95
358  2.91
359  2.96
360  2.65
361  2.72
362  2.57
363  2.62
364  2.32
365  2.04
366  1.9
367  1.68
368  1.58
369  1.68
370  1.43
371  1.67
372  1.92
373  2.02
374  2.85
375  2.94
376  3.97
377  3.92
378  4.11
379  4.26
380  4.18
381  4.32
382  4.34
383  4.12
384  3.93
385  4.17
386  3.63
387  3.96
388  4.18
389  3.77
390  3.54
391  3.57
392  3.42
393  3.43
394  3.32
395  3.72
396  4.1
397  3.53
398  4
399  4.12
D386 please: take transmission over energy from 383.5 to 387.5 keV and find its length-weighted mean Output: 3.92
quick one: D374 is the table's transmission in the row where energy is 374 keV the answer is 2.85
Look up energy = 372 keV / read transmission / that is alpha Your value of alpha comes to 1.92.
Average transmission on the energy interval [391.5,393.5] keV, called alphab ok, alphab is 3.42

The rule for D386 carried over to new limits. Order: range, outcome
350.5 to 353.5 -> 2.5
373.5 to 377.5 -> 3.42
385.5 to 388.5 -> 3.92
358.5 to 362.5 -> 2.72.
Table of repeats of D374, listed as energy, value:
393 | 3.43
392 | 3.42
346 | 2.24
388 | 4.18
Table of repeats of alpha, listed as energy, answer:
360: 2.65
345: 2.09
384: 3.93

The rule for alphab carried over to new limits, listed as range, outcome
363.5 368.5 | 1.9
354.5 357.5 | 2.79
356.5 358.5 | 2.93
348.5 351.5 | 2.32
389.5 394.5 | 3.46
